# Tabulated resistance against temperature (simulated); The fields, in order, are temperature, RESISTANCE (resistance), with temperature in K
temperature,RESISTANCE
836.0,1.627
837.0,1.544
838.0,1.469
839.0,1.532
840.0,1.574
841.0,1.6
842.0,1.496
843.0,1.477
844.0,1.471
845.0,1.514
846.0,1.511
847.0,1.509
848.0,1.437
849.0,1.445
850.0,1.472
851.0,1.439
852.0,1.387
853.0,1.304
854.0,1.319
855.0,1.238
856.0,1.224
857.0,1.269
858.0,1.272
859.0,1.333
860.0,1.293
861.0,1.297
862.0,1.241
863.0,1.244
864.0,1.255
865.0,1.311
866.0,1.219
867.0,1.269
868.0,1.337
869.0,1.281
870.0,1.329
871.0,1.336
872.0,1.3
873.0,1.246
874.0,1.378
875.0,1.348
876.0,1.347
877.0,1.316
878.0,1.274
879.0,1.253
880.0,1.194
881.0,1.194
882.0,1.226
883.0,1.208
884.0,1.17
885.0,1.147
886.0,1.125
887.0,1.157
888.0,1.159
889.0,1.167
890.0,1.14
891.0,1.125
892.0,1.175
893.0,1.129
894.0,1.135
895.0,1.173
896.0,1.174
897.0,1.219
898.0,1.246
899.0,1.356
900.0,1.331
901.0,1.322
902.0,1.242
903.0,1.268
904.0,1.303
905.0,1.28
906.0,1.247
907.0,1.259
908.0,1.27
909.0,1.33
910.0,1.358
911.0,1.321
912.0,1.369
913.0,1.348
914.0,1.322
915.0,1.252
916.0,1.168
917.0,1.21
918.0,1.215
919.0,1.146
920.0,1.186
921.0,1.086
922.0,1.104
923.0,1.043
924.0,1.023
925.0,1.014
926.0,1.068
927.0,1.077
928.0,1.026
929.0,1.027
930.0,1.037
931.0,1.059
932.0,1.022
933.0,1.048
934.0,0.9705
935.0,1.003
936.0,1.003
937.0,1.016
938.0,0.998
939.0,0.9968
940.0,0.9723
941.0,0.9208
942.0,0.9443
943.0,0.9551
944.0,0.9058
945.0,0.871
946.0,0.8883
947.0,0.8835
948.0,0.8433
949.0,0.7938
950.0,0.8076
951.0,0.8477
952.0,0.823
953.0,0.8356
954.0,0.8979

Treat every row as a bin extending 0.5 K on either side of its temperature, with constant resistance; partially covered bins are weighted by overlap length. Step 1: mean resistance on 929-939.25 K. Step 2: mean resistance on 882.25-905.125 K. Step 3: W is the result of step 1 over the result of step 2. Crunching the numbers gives 0.84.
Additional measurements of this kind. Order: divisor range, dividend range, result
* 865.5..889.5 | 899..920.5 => 1.02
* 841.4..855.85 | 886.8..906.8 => 0.85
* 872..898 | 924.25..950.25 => 0.80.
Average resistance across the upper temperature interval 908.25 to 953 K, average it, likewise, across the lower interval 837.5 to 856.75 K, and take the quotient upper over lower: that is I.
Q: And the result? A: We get 0.7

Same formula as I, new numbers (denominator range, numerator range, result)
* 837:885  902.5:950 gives 0.81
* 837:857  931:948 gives 0.67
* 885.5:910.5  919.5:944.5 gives 0.83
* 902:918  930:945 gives 0.77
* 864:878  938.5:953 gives 0.68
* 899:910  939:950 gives 0.70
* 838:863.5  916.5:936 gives 0.77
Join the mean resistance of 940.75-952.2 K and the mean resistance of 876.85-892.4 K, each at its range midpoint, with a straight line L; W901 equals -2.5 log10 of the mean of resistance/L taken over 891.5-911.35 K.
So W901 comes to -0.145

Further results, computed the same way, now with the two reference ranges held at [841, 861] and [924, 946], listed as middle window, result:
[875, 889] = 0.027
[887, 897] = 0.039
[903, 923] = -0.136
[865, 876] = -0.005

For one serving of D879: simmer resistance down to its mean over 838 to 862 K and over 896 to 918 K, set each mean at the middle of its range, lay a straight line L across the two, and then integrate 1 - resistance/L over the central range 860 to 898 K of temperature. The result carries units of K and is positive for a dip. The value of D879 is 3.13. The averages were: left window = 1.41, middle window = 1.23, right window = 1.28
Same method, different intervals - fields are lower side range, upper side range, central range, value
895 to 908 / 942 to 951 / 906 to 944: -1.8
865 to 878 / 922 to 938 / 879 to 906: 0.0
